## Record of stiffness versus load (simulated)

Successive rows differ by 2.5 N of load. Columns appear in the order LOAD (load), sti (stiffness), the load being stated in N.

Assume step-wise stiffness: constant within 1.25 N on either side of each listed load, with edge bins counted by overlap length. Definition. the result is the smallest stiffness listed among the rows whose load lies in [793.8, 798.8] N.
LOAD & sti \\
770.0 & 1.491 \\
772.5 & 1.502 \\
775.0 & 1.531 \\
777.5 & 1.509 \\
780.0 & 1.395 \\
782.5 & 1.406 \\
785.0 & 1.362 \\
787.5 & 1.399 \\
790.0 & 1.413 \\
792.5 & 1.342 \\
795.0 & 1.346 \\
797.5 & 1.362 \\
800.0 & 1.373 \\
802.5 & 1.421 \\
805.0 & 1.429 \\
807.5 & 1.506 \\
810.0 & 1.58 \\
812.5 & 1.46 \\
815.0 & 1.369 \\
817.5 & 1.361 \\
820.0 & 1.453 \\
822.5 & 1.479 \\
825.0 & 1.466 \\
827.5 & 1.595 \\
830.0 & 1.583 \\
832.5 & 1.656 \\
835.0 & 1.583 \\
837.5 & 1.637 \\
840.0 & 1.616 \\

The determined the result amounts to 1.346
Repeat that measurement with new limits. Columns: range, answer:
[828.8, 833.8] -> 1.583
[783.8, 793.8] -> 1.342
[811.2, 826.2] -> 1.361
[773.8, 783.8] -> 1.395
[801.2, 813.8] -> 1.421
